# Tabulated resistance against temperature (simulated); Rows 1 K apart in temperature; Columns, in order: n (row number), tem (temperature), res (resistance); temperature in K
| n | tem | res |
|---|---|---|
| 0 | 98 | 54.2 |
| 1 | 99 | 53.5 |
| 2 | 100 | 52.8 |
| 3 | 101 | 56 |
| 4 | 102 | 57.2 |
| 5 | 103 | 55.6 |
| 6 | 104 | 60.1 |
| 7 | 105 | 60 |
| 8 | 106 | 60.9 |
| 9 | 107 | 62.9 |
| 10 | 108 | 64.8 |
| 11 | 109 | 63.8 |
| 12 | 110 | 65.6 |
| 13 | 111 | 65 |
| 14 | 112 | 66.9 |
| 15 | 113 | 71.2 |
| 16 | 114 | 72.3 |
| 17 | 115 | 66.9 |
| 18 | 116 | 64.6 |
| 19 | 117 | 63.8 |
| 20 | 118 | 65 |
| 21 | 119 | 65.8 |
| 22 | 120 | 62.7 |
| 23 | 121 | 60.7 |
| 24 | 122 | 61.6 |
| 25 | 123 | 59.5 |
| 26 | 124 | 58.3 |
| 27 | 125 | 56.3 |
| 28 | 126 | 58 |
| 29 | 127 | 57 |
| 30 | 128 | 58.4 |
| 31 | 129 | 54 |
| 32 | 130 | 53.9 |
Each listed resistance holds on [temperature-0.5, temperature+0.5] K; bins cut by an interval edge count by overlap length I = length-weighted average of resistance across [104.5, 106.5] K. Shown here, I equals 60.5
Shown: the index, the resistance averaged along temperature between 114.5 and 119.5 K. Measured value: 65.2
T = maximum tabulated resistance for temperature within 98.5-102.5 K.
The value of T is 57.2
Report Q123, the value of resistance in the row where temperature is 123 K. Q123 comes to 59.5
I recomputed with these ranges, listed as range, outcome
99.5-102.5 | 55.3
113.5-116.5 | 67.9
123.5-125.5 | 57.3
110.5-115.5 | 68.5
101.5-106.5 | 58.8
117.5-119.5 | 65.4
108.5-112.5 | 65.3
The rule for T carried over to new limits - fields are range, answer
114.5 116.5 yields 66.9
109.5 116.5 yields 72.3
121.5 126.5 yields 61.6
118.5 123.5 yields 65.8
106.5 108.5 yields 64.8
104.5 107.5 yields 62.9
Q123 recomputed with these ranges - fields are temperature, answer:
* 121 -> 60.7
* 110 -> 65.6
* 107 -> 62.9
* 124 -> 58.3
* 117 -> 63.8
